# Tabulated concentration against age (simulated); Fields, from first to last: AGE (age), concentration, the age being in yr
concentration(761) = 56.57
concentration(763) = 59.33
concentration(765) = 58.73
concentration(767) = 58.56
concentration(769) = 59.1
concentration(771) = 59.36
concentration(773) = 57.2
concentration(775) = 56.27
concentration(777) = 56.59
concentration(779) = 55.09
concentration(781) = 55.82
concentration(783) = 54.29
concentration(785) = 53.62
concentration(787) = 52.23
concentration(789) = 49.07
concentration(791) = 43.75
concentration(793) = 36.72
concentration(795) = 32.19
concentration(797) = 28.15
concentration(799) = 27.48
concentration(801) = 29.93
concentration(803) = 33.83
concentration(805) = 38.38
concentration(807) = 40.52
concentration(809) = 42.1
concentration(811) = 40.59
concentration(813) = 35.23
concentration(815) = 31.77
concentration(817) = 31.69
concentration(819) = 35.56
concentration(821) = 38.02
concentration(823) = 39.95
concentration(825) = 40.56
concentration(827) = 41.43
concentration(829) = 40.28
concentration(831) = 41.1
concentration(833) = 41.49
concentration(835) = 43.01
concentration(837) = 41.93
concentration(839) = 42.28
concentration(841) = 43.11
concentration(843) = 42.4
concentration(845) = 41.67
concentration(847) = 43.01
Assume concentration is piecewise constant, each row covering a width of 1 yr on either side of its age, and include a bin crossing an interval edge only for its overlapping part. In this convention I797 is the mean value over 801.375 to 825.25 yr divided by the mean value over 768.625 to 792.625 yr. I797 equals 0.69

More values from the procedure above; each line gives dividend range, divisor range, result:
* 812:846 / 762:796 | 0.75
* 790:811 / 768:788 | 0.64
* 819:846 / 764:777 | 0.71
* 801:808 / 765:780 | 0.63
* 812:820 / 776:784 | 0.61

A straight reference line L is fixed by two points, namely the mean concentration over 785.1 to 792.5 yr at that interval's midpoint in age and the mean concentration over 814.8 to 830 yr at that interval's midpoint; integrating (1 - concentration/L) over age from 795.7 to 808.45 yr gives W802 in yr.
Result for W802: 3.06 yr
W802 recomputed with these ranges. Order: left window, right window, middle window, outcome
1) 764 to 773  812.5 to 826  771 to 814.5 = 3.89 yr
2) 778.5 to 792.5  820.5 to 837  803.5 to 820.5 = 3.04 yr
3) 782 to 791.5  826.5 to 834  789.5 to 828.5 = 7.89 yr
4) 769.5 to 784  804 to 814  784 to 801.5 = 3.24 yr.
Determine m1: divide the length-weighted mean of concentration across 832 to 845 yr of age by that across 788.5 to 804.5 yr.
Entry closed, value 1.22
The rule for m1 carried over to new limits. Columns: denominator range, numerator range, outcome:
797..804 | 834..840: 1.41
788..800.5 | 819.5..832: 1.11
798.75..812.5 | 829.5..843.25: 1.15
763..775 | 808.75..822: 0.62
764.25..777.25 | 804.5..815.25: 0.66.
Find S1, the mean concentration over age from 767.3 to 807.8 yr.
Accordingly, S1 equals 46.2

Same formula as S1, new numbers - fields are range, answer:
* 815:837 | 39.1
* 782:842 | 39.7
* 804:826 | 37.7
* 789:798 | 36.7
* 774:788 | 54.8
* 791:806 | 33.1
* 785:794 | 46.4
